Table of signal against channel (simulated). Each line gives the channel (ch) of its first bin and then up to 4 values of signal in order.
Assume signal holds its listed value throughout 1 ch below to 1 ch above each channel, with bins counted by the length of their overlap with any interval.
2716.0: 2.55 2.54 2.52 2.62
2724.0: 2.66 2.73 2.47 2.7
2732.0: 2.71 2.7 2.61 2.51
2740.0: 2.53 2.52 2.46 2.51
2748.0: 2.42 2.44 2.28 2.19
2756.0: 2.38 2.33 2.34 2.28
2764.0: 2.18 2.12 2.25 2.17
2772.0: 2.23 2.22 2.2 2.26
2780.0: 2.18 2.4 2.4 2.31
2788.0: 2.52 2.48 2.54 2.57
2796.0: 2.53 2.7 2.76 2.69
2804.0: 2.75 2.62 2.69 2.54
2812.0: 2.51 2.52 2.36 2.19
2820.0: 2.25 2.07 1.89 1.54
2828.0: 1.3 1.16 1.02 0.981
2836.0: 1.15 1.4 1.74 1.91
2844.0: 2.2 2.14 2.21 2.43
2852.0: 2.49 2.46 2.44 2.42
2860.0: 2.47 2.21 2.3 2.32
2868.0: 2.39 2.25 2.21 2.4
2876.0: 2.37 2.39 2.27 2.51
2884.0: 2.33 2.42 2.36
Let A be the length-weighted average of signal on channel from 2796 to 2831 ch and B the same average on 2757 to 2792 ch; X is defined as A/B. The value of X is 1.0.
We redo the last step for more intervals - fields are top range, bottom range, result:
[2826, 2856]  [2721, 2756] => 0.70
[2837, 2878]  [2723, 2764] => 0.90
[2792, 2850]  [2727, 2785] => 0.88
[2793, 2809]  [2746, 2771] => 1.16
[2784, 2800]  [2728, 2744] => 0.98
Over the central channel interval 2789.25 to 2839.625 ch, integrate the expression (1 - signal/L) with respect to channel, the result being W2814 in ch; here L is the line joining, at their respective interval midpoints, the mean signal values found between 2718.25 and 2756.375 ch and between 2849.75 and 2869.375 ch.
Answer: 6.6 ch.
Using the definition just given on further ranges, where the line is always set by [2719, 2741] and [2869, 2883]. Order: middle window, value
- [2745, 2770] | 2.5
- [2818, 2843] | 8.9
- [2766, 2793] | 2.2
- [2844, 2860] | 0.1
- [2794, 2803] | -0.6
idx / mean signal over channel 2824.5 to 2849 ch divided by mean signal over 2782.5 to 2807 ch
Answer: 0.61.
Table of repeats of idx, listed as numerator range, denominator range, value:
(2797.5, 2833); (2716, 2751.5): 0.85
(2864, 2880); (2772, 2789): 1.01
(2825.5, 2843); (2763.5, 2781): 0.61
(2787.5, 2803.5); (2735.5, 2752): 1.05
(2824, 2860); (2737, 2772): 0.79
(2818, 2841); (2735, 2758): 0.63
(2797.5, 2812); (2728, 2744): 1.03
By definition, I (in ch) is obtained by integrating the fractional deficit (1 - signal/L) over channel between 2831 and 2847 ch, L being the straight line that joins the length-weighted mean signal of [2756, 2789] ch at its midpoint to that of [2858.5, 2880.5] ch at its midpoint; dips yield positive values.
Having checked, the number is 5.2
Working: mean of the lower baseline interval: 2.28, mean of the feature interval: 1.57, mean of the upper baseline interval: 2.33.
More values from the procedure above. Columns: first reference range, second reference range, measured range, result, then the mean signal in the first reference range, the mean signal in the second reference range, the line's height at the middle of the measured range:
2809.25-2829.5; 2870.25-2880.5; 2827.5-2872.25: 4.8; 2.09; 2.33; 2.22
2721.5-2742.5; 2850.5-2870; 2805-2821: 0.1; 2.62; 2.38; 2.47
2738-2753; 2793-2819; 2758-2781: 2.5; 2.46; 2.57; 2.5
